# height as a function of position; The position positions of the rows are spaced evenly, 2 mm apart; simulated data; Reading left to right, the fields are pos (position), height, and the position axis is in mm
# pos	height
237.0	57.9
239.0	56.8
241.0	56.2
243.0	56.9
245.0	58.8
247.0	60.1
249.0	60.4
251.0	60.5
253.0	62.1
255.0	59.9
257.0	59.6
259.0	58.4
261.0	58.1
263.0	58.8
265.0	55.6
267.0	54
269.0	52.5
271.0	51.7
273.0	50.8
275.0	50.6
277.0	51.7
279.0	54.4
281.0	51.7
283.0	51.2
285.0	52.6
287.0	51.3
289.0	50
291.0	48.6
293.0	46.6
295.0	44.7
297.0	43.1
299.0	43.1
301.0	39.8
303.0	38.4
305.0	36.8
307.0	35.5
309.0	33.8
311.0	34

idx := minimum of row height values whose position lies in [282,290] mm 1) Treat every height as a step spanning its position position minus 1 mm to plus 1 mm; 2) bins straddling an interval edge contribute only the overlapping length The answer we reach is 50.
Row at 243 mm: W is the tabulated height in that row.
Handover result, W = 56.9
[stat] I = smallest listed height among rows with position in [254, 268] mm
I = 54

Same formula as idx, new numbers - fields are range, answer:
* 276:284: 51.2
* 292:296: 44.7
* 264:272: 51.7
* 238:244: 56.2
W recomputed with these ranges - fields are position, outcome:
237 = 57.9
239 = 56.8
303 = 38.4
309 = 33.8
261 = 58.1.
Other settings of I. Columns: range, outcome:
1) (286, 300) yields 43.1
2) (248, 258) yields 59.6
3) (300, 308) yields 35.5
